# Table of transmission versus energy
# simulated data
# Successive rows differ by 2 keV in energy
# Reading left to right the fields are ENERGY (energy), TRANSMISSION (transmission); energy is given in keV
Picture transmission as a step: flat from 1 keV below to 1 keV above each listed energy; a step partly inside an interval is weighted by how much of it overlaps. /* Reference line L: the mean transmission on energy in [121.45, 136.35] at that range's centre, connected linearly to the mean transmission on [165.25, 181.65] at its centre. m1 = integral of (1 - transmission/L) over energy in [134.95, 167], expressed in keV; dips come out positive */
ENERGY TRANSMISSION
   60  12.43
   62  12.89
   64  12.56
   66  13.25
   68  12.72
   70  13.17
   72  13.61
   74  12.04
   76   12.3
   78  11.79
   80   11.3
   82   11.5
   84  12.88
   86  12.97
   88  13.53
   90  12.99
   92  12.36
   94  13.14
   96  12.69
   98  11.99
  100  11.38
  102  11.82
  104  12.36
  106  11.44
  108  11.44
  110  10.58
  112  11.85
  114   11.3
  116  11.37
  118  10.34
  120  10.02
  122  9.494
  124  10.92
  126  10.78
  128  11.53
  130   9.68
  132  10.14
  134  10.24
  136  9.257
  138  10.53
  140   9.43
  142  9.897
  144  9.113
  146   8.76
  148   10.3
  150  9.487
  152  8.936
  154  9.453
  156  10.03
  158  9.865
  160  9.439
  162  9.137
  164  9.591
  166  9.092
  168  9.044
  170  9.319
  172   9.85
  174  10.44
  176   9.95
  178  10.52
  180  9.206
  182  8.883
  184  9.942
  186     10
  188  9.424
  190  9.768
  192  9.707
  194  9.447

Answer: 1.5 keV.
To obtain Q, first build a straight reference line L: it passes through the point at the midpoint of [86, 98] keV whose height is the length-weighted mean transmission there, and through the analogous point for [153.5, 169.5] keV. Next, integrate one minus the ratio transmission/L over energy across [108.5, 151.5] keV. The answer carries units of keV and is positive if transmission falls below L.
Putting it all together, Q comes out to 3.0 keV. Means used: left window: 12.9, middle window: 10.2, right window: 9.45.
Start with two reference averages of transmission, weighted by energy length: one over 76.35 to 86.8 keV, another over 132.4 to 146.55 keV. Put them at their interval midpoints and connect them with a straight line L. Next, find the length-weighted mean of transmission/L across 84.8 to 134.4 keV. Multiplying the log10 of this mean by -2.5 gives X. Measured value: -0.05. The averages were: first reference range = 12.1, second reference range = 9.65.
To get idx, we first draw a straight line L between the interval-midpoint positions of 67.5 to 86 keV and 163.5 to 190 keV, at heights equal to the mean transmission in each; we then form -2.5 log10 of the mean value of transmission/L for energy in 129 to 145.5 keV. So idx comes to 0.103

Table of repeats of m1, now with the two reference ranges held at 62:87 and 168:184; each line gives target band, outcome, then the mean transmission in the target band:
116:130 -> 0.8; 10.5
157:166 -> 0.6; 9.46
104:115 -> 0.1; 11.4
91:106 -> -0.4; 12.2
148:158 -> 0.7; 9.6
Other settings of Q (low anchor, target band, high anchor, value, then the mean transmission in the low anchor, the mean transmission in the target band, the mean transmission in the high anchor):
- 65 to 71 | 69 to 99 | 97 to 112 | -0.37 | 13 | 12.6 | 11.6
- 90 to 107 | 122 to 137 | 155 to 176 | 0.95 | 12.2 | 10.3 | 9.6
